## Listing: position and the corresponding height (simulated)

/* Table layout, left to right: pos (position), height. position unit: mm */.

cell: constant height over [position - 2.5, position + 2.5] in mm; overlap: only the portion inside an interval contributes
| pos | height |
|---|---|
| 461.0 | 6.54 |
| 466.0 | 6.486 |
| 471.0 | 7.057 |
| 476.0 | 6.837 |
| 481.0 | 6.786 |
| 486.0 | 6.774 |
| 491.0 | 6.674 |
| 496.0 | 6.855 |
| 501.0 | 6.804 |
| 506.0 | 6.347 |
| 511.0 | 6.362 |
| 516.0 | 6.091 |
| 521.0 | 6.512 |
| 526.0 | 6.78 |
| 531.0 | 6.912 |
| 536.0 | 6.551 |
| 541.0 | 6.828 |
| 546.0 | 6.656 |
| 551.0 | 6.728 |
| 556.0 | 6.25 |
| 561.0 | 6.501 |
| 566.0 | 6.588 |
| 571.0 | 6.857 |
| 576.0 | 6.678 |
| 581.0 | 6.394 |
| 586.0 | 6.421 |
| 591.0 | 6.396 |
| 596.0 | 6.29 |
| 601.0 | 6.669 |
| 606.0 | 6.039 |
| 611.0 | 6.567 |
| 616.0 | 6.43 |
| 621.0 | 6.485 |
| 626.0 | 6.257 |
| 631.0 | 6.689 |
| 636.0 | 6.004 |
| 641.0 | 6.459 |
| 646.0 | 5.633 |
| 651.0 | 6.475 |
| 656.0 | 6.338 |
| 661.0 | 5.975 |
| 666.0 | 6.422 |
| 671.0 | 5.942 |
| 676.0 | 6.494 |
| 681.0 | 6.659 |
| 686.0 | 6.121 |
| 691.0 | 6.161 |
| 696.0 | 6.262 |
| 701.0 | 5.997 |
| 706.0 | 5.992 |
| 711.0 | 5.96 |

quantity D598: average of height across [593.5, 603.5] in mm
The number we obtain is 6.48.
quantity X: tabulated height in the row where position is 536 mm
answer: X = 6.551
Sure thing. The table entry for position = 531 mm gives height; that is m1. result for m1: 6.912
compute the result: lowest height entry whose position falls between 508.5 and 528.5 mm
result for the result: 6.091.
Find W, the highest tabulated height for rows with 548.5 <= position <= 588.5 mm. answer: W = 6.857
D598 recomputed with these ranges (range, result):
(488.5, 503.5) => 6.78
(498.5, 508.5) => 6.58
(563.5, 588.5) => 6.59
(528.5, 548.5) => 6.74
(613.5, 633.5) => 6.47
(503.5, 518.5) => 6.27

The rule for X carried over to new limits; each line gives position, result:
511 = 6.362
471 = 7.057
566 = 6.588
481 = 6.786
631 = 6.689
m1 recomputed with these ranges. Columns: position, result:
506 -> 6.347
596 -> 6.29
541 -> 6.828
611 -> 6.567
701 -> 5.997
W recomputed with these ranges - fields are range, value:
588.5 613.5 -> 6.669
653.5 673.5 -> 6.422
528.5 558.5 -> 6.912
